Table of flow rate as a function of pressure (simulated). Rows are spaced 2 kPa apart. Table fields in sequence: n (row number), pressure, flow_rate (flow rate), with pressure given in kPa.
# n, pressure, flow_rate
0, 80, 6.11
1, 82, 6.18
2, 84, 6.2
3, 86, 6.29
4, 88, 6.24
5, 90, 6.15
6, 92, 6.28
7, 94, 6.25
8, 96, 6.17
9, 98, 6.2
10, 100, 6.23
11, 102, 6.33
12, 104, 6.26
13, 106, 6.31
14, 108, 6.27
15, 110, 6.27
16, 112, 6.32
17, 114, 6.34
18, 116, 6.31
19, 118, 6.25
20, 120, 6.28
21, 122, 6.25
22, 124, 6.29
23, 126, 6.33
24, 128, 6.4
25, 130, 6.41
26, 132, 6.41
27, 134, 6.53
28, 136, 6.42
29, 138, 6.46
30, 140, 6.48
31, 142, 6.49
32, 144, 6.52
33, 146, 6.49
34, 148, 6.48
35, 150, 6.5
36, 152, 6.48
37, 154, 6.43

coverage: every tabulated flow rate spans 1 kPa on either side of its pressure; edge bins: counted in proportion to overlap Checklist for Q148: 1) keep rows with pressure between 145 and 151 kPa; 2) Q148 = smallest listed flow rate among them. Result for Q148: 6.48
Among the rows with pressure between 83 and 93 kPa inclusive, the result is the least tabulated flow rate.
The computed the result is 6.15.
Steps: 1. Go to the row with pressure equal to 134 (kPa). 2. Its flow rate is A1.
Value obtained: 6.53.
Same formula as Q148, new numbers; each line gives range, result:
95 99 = 6.17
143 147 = 6.49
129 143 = 6.41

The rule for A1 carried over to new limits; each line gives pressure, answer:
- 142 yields 6.49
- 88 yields 6.24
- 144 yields 6.52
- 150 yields 6.5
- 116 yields 6.31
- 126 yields 6.33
